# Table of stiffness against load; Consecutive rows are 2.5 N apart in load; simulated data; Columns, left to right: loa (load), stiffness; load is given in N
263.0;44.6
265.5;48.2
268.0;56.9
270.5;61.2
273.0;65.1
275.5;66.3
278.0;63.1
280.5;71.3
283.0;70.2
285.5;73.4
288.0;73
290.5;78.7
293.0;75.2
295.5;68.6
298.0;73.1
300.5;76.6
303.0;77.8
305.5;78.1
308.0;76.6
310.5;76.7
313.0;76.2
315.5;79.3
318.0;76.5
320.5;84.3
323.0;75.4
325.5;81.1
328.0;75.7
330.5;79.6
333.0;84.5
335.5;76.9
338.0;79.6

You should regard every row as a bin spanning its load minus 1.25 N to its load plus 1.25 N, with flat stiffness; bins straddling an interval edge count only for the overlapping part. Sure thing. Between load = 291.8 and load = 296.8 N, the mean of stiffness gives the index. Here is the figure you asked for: 71.9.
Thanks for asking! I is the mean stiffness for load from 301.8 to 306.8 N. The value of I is 77.9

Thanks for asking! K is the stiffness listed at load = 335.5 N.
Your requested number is 76.9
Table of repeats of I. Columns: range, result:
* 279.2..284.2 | 70.7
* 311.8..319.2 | 77.3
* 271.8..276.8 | 65.7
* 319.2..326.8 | 80.2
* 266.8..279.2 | 62.5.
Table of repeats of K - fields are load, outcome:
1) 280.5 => 71.3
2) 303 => 77.8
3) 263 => 44.6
